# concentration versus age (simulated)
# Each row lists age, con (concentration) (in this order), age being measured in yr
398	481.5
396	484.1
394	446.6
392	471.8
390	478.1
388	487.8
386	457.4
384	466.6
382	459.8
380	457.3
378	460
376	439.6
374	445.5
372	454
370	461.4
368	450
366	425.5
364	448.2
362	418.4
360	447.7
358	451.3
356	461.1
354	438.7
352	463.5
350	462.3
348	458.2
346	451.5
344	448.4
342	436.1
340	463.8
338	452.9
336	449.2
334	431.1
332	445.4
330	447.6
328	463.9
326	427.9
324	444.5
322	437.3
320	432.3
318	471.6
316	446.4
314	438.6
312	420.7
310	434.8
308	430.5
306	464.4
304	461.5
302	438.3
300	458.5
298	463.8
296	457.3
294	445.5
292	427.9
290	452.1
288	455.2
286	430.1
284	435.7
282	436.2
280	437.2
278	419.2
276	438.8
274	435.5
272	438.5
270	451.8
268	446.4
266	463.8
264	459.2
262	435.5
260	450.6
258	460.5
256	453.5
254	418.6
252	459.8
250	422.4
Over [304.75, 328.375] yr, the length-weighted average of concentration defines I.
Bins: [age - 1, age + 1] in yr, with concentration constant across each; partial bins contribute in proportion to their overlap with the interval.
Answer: 442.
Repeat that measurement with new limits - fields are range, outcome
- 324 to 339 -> 445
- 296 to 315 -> 446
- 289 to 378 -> 447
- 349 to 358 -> 456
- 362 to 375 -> 445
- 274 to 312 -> 443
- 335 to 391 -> 453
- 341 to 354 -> 452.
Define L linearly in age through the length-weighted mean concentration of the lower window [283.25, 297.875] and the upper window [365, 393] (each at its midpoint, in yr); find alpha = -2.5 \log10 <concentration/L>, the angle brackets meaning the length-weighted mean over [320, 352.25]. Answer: 0.009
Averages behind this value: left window 445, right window 458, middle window 448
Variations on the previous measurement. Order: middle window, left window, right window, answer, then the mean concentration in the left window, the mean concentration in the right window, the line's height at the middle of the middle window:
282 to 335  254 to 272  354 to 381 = 0.01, 450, 447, 449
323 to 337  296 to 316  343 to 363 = 0.01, 446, 450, 448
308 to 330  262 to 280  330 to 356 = 0.02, 443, 450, 448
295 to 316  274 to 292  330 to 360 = -0.01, 437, 451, 442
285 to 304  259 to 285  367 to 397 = -0.01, 442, 461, 446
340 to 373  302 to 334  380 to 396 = 0.02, 444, 467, 457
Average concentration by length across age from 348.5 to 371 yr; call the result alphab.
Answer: 448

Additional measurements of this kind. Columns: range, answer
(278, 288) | 435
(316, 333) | 446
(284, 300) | 447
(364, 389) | 455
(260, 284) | 442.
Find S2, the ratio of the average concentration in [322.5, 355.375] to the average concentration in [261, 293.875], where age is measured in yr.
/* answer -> 1.0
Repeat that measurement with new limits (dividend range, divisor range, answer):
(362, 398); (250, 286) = 1.03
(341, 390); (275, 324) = 1.02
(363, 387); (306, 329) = 1.02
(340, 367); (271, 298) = 1.02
